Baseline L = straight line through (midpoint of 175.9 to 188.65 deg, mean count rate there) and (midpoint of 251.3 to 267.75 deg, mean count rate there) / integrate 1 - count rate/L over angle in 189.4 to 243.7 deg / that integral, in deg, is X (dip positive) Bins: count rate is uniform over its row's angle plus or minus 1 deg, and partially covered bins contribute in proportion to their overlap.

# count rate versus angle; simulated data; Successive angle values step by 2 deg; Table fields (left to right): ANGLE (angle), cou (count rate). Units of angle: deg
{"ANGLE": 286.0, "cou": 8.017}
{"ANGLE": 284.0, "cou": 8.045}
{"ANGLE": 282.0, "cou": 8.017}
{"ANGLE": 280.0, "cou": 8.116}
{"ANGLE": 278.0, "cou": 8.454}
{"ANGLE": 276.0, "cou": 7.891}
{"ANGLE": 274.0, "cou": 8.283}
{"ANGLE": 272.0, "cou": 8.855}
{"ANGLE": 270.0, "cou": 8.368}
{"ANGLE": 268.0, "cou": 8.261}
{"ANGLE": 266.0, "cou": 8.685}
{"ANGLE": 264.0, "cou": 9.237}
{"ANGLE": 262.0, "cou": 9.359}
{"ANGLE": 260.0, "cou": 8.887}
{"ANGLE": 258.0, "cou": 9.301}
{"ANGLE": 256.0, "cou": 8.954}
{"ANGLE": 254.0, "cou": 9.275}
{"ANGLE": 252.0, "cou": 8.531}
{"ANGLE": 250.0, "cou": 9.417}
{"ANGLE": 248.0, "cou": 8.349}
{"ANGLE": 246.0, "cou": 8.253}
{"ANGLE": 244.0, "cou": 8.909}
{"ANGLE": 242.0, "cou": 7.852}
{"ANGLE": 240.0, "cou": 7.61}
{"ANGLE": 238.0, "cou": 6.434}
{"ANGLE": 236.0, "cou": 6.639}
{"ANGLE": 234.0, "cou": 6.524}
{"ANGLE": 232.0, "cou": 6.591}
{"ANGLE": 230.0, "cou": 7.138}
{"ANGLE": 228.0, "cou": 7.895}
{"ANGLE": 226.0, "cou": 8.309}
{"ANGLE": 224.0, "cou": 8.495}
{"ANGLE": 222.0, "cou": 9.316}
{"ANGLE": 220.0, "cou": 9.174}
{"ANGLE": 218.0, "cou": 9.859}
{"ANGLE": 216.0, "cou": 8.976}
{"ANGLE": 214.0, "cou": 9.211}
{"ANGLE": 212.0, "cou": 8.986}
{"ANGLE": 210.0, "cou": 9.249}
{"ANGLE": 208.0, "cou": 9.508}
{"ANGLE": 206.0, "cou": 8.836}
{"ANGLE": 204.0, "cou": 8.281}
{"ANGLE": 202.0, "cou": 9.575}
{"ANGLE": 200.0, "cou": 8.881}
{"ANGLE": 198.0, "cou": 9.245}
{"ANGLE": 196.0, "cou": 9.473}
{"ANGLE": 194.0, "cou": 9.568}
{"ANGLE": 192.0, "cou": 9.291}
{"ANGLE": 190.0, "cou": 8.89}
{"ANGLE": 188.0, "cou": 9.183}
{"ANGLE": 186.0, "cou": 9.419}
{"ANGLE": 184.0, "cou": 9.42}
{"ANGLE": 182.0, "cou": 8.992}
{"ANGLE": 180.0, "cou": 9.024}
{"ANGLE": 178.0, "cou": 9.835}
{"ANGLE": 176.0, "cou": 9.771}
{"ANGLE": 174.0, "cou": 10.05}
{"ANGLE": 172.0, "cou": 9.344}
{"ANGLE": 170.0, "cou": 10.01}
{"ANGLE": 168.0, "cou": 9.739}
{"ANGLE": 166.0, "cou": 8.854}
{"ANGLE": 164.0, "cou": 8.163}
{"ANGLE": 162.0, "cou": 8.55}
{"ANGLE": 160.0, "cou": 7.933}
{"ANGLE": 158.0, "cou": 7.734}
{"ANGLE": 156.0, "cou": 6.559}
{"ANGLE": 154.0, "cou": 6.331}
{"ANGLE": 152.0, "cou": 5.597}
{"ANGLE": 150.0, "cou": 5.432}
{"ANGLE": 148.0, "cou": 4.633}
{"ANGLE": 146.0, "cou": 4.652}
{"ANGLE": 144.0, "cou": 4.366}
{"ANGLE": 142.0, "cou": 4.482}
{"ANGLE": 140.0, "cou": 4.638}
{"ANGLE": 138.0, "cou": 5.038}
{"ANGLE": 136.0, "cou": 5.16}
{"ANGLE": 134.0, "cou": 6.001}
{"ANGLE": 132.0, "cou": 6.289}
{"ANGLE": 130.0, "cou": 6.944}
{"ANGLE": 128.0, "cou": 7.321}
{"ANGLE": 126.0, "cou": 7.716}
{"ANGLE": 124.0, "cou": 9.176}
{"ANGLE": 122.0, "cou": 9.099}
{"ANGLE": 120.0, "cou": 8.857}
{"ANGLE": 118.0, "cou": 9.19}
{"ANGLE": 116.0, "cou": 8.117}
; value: 4.1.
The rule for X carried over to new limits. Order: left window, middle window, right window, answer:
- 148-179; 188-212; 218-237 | -3.5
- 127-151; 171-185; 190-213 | -3.2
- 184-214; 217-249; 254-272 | 3.8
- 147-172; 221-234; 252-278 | 0.7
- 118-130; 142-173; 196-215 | 5.7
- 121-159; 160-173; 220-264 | -4.5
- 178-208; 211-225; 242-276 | -0.2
